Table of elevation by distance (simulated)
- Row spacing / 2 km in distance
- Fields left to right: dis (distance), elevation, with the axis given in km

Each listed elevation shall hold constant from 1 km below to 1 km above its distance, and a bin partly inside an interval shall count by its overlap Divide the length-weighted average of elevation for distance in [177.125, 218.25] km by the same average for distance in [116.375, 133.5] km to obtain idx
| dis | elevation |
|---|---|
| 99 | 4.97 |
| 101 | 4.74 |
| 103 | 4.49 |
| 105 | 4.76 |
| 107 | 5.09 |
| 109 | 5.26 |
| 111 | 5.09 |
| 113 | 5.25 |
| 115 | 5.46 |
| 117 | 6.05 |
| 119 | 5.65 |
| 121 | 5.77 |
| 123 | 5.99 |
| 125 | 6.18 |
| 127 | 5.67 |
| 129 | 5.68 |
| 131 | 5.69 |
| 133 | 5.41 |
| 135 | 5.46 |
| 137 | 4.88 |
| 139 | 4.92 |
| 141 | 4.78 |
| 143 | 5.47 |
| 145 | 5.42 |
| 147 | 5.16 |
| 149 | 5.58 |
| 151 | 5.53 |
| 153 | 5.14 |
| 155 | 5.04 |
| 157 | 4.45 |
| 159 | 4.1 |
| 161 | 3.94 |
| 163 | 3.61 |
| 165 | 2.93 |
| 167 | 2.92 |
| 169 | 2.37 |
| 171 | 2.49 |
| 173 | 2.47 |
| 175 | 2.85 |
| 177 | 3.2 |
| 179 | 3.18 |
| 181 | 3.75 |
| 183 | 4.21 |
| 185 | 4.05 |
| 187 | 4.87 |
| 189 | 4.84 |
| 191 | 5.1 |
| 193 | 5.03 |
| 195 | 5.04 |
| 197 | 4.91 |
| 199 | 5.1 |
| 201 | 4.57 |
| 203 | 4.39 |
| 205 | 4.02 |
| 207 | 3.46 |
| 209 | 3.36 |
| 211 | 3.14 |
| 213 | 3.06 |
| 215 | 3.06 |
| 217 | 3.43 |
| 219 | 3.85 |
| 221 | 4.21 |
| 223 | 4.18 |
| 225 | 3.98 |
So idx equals 0.7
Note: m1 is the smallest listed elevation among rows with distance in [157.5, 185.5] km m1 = 2.37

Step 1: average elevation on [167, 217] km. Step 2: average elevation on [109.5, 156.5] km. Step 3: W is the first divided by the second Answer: 0.7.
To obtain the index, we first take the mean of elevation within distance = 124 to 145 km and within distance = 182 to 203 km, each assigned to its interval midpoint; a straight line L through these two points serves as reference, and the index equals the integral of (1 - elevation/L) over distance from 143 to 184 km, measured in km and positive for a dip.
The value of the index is 9.3 km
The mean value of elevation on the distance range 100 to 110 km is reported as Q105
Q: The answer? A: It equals 4.87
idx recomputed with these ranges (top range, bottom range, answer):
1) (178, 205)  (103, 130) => 0.82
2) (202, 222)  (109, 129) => 0.64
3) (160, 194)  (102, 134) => 0.66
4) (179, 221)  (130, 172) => 0.91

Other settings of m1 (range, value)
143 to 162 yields 3.94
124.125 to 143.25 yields 4.78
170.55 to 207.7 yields 2.47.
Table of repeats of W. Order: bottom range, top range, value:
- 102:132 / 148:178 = 0.69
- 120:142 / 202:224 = 0.66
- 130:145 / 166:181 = 0.54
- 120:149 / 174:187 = 0.67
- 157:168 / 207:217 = 0.90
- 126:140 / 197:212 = 0.75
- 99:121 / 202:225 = 0.70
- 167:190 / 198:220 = 1.09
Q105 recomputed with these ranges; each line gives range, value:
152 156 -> 5.09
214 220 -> 3.45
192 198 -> 4.99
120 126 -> 5.98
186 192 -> 4.94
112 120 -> 5.6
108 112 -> 5.17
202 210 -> 3.81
